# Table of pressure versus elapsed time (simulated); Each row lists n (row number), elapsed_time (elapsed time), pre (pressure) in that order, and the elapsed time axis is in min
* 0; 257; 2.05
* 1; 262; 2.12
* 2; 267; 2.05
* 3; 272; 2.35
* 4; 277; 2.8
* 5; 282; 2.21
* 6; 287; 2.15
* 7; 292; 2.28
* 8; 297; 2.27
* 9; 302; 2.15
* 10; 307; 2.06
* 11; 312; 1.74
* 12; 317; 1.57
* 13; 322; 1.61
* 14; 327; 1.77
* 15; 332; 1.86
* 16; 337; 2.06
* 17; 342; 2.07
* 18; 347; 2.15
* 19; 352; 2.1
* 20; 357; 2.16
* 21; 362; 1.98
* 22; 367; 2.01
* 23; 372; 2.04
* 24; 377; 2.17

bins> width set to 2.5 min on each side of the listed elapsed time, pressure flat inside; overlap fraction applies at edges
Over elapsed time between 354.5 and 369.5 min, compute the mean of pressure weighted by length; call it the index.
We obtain 2.05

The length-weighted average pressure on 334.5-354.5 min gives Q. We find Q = 2.09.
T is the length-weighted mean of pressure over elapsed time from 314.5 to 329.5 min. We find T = 1.65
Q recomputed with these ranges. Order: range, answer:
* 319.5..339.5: 1.82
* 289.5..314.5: 2.1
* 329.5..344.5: 2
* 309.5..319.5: 1.66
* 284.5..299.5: 2.23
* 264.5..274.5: 2.2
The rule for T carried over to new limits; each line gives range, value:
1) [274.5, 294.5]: 2.36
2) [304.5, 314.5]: 1.9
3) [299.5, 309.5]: 2.1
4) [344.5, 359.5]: 2.14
